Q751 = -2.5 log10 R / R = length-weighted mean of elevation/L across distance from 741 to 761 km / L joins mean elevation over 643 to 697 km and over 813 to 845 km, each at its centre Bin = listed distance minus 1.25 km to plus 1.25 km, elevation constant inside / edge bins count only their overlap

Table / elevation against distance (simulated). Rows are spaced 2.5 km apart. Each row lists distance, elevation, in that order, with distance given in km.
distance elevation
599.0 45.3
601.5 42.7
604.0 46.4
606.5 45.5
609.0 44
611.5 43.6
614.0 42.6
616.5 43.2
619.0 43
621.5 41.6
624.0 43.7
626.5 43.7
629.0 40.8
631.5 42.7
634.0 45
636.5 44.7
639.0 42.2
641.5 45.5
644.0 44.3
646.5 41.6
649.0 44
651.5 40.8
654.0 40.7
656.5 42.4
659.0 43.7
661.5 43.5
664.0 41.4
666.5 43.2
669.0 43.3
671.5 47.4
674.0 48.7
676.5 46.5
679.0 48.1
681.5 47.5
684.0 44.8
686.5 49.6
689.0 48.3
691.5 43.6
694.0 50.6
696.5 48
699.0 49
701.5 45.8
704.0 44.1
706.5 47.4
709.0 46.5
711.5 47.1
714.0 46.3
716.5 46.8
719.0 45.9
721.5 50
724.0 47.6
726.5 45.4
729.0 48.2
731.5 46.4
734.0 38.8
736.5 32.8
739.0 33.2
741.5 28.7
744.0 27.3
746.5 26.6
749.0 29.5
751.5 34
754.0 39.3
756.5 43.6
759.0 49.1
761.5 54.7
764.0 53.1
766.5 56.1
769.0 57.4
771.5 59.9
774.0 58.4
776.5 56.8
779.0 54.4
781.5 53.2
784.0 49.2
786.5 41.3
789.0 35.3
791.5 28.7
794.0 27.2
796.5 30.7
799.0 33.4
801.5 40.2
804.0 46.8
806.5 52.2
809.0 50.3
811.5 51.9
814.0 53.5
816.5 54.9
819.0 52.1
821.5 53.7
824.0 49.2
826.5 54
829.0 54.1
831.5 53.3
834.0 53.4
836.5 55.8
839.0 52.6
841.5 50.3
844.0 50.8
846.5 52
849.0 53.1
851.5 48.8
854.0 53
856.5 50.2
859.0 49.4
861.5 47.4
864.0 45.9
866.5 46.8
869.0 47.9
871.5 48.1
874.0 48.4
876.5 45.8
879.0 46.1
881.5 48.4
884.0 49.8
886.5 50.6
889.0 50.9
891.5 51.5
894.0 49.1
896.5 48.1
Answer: 0.35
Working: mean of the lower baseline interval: 45.1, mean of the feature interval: 35.7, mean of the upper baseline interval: 52.9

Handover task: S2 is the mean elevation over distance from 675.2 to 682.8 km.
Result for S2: 47.4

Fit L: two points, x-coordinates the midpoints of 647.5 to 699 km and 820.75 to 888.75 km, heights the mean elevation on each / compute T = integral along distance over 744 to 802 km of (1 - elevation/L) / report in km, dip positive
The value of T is 5.3 km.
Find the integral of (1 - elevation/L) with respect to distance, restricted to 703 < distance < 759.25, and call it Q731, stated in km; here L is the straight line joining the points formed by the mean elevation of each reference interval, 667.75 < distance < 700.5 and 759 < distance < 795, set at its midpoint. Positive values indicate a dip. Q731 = 8.5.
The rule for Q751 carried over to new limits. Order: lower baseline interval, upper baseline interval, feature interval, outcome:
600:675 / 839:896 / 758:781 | -0.184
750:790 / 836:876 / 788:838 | 0.071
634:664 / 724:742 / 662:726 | -0.128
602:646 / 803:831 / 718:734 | 0.035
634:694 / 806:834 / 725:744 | 0.248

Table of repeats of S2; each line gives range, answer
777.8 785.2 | 52.3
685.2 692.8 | 47.2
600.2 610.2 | 44.7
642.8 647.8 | 42.9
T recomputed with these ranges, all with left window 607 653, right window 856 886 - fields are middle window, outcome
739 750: 4.1 km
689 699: -0.7 km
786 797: 3.4 km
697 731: -1.6 km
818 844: -3.1 km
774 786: -1.8 km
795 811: 1.4 km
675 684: -0.6 km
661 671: 0.2 km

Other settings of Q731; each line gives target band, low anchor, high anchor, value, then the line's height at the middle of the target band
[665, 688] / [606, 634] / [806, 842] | -0.3 km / 45.8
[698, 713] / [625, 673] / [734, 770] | -1.8 km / 41.6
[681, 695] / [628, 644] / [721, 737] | -1.0 km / 44.1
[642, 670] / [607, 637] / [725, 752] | -1.1 km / 41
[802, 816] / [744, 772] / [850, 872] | -1.2 km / 46.6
